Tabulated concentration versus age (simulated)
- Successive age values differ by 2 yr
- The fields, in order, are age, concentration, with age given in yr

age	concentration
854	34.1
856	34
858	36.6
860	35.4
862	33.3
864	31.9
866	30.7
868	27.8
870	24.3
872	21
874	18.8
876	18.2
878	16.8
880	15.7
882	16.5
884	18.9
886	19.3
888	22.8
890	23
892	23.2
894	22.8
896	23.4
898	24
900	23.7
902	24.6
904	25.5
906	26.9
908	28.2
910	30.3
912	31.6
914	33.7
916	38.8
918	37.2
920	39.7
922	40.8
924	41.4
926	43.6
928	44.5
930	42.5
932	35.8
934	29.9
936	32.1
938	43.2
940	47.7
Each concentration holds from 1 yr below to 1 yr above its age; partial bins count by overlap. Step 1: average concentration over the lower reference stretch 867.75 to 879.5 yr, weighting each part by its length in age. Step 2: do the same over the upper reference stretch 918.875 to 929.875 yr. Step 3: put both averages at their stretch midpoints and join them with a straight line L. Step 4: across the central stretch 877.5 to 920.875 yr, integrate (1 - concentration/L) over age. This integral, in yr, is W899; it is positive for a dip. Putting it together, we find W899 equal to 8.1 yr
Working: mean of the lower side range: 20.5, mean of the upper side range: 42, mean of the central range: 25.8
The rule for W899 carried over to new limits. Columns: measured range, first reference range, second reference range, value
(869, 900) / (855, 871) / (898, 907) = 8.0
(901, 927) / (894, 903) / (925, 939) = -2.5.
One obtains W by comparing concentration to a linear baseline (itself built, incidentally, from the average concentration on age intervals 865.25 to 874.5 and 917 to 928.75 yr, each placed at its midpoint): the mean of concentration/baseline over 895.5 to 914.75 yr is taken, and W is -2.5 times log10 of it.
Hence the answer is 0.30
